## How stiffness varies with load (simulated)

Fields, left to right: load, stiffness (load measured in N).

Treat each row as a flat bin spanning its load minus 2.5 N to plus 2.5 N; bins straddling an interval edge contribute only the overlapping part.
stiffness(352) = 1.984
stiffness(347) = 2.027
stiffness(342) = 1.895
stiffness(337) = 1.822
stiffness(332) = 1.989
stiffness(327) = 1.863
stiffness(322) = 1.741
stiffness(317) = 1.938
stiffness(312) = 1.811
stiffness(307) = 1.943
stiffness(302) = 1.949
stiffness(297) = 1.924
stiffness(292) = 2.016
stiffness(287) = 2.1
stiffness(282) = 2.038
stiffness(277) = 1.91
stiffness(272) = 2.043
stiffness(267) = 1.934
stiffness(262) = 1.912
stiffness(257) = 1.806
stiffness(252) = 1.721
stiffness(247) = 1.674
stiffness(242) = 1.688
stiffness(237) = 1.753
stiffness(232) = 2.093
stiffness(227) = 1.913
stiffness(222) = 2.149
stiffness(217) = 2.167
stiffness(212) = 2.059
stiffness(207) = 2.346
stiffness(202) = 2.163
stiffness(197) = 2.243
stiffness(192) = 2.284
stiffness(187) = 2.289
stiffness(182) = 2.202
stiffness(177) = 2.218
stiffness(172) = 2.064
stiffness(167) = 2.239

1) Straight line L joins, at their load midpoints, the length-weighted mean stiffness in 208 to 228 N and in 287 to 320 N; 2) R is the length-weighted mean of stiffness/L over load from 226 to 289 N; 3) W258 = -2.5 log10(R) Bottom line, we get 0.08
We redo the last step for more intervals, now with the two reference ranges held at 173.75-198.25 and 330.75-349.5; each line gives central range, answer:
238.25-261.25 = 0.211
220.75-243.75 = 0.126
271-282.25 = 0.041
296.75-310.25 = 0.039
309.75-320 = 0.063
